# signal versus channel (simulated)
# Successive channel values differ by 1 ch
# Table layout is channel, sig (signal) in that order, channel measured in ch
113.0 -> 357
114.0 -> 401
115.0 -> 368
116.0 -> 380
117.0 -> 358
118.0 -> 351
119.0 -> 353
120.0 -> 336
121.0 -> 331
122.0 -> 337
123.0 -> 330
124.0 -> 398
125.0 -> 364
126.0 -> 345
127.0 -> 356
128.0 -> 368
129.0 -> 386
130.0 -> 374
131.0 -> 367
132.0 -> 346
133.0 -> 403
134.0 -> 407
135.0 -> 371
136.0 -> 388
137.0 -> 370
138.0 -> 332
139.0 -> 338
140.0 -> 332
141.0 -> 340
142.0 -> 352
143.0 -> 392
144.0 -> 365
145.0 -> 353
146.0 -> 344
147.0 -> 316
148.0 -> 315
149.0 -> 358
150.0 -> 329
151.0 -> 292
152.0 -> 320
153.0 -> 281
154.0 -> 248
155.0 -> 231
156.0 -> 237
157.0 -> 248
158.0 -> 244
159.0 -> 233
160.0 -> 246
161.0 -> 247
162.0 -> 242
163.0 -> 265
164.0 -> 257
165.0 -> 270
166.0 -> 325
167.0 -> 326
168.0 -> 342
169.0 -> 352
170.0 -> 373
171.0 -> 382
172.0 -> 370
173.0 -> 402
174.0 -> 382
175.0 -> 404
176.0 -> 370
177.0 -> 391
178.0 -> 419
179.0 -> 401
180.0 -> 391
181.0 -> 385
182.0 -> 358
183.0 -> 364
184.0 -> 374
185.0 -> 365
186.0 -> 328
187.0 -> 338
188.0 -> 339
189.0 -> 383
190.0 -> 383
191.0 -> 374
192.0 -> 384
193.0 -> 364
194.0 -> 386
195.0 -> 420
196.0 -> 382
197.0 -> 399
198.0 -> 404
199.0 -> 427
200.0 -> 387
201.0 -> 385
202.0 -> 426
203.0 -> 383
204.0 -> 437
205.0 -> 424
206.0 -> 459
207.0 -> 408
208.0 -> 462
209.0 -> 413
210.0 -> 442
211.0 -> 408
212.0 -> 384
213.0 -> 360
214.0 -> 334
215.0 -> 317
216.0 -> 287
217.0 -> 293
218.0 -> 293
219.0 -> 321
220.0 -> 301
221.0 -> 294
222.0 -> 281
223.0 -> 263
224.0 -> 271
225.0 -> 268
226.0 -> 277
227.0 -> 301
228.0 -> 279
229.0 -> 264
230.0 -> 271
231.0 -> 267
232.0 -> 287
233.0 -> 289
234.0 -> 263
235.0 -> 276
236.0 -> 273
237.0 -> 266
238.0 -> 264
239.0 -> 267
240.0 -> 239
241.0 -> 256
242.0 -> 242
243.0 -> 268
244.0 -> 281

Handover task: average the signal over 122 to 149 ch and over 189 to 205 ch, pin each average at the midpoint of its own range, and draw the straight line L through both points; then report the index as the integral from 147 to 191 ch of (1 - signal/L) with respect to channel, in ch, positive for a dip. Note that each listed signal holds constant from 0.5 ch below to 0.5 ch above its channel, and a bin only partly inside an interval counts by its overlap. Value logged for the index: 6.0 ch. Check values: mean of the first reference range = 359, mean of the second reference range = 397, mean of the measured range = 329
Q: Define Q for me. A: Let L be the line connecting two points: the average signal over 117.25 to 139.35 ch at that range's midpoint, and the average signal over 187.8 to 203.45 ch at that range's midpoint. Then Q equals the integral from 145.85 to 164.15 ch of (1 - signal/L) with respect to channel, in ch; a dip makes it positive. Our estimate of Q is 4.8 ch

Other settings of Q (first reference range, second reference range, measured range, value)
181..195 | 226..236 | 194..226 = -4.1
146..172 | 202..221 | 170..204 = -4.9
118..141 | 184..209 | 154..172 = 4.4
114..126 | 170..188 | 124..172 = 5.2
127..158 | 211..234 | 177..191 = -2.5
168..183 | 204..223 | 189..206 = -1.4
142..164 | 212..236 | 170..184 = -4.5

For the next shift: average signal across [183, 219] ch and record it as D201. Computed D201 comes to 380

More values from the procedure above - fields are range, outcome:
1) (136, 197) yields 338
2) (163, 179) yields 356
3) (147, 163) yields 273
